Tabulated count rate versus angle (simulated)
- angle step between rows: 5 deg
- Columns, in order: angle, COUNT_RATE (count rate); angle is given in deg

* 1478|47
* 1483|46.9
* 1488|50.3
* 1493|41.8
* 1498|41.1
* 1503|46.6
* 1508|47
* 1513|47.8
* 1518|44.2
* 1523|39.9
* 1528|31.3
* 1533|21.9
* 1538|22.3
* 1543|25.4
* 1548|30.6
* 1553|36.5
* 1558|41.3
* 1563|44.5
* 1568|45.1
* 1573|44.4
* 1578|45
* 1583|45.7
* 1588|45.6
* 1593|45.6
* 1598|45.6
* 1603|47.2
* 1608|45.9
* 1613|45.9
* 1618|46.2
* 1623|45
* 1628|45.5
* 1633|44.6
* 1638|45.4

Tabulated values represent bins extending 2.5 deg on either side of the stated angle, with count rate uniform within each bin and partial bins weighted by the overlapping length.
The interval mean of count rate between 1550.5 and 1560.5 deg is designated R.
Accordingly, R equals 38.9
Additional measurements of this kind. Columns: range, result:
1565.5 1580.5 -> 44.8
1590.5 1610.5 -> 46.1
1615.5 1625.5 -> 45.6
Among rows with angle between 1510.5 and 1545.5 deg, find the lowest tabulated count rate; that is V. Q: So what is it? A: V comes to 21.9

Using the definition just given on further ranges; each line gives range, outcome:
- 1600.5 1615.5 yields 45.9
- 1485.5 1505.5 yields 41.1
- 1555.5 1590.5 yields 41.3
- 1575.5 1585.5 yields 45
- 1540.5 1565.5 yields 25.4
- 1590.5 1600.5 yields 45.6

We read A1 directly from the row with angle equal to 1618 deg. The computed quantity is 46.2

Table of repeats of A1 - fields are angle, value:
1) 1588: 45.6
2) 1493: 41.8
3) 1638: 45.4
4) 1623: 45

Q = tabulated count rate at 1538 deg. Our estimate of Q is 22.3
